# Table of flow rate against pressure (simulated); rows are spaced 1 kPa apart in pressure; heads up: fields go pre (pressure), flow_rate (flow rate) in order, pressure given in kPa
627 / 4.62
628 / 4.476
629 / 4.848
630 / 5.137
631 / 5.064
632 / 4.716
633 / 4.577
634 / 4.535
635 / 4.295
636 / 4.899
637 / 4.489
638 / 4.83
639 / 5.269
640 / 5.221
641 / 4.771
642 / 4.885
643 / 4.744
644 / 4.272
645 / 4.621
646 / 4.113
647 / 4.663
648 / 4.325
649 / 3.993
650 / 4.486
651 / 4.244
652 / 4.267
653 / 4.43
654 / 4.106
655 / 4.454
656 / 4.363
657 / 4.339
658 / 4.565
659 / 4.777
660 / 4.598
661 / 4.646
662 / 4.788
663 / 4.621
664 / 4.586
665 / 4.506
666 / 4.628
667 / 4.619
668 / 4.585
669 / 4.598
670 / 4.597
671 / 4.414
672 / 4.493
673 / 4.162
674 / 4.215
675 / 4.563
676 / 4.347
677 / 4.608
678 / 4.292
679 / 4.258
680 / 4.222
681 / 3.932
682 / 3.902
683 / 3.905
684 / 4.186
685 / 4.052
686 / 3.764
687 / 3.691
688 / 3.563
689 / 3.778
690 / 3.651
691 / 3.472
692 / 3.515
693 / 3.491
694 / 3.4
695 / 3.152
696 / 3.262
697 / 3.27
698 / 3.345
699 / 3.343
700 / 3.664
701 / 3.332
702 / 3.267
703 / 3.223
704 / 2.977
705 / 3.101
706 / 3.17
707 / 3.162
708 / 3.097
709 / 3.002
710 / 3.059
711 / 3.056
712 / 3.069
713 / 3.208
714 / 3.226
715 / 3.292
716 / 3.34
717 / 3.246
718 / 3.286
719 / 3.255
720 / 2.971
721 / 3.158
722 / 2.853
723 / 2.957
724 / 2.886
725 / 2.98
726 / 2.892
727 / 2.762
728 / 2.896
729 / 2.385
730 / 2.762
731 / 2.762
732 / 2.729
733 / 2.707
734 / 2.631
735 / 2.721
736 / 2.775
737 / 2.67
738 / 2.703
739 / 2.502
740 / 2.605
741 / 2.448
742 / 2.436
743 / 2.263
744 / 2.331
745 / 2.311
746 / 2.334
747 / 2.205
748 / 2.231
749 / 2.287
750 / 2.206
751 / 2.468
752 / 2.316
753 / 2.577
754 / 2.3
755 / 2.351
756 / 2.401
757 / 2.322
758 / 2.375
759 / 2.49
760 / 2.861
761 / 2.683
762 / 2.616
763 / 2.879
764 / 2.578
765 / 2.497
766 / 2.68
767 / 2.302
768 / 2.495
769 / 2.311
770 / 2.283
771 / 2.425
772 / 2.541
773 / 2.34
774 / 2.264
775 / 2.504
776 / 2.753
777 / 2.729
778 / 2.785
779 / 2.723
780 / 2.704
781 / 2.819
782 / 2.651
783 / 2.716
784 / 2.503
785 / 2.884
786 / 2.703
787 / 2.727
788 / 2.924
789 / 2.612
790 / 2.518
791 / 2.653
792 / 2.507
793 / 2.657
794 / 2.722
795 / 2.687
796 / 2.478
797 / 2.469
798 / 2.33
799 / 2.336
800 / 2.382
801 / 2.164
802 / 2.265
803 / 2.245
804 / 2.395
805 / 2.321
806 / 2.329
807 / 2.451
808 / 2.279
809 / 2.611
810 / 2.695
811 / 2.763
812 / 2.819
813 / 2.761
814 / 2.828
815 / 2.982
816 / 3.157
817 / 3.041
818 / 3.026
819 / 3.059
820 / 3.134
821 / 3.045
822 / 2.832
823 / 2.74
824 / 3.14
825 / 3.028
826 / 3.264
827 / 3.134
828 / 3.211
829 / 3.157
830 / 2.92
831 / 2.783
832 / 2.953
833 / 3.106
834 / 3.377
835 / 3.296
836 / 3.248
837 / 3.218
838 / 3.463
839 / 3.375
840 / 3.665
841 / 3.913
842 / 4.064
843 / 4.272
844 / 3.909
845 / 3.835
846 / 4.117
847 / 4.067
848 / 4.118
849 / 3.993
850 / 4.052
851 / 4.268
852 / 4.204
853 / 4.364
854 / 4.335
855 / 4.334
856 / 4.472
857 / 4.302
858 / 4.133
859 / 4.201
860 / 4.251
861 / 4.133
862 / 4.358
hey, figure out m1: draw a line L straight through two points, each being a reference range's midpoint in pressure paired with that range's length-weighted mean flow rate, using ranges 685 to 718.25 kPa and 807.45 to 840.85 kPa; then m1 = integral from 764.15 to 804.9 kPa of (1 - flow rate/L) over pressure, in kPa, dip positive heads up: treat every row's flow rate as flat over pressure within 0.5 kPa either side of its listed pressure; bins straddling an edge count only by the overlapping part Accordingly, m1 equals 7.7 kPa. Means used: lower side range 3.33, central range 2.54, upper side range 3.04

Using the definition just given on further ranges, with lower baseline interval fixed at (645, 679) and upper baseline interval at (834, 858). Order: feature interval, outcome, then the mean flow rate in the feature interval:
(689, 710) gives 5.07 kPa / 3.3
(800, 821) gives 7.13 kPa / 2.67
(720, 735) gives 5.12 kPa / 2.81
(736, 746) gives 4.14 kPa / 2.48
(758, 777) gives 7.45 kPa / 2.53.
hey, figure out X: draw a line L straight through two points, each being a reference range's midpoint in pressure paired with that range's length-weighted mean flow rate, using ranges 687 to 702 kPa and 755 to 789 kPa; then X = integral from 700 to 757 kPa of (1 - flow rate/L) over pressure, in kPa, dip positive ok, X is 5.4 kPa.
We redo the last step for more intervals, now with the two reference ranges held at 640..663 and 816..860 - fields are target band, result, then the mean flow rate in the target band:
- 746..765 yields 7.3 kPa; 2.45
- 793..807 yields 5.1 kPa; 2.41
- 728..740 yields 4.2 kPa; 2.67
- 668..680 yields -0.1 kPa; 4.41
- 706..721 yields 3.7 kPa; 3.16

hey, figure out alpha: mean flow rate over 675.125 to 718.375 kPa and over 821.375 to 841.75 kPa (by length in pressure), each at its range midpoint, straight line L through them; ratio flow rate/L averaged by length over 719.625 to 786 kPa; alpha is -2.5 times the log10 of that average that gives 0.30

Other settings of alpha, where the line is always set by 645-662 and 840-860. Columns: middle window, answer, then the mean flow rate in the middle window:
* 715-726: 0.36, 3.09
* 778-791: 0.49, 2.71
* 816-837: 0.33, 3.08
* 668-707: 0.15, 3.8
